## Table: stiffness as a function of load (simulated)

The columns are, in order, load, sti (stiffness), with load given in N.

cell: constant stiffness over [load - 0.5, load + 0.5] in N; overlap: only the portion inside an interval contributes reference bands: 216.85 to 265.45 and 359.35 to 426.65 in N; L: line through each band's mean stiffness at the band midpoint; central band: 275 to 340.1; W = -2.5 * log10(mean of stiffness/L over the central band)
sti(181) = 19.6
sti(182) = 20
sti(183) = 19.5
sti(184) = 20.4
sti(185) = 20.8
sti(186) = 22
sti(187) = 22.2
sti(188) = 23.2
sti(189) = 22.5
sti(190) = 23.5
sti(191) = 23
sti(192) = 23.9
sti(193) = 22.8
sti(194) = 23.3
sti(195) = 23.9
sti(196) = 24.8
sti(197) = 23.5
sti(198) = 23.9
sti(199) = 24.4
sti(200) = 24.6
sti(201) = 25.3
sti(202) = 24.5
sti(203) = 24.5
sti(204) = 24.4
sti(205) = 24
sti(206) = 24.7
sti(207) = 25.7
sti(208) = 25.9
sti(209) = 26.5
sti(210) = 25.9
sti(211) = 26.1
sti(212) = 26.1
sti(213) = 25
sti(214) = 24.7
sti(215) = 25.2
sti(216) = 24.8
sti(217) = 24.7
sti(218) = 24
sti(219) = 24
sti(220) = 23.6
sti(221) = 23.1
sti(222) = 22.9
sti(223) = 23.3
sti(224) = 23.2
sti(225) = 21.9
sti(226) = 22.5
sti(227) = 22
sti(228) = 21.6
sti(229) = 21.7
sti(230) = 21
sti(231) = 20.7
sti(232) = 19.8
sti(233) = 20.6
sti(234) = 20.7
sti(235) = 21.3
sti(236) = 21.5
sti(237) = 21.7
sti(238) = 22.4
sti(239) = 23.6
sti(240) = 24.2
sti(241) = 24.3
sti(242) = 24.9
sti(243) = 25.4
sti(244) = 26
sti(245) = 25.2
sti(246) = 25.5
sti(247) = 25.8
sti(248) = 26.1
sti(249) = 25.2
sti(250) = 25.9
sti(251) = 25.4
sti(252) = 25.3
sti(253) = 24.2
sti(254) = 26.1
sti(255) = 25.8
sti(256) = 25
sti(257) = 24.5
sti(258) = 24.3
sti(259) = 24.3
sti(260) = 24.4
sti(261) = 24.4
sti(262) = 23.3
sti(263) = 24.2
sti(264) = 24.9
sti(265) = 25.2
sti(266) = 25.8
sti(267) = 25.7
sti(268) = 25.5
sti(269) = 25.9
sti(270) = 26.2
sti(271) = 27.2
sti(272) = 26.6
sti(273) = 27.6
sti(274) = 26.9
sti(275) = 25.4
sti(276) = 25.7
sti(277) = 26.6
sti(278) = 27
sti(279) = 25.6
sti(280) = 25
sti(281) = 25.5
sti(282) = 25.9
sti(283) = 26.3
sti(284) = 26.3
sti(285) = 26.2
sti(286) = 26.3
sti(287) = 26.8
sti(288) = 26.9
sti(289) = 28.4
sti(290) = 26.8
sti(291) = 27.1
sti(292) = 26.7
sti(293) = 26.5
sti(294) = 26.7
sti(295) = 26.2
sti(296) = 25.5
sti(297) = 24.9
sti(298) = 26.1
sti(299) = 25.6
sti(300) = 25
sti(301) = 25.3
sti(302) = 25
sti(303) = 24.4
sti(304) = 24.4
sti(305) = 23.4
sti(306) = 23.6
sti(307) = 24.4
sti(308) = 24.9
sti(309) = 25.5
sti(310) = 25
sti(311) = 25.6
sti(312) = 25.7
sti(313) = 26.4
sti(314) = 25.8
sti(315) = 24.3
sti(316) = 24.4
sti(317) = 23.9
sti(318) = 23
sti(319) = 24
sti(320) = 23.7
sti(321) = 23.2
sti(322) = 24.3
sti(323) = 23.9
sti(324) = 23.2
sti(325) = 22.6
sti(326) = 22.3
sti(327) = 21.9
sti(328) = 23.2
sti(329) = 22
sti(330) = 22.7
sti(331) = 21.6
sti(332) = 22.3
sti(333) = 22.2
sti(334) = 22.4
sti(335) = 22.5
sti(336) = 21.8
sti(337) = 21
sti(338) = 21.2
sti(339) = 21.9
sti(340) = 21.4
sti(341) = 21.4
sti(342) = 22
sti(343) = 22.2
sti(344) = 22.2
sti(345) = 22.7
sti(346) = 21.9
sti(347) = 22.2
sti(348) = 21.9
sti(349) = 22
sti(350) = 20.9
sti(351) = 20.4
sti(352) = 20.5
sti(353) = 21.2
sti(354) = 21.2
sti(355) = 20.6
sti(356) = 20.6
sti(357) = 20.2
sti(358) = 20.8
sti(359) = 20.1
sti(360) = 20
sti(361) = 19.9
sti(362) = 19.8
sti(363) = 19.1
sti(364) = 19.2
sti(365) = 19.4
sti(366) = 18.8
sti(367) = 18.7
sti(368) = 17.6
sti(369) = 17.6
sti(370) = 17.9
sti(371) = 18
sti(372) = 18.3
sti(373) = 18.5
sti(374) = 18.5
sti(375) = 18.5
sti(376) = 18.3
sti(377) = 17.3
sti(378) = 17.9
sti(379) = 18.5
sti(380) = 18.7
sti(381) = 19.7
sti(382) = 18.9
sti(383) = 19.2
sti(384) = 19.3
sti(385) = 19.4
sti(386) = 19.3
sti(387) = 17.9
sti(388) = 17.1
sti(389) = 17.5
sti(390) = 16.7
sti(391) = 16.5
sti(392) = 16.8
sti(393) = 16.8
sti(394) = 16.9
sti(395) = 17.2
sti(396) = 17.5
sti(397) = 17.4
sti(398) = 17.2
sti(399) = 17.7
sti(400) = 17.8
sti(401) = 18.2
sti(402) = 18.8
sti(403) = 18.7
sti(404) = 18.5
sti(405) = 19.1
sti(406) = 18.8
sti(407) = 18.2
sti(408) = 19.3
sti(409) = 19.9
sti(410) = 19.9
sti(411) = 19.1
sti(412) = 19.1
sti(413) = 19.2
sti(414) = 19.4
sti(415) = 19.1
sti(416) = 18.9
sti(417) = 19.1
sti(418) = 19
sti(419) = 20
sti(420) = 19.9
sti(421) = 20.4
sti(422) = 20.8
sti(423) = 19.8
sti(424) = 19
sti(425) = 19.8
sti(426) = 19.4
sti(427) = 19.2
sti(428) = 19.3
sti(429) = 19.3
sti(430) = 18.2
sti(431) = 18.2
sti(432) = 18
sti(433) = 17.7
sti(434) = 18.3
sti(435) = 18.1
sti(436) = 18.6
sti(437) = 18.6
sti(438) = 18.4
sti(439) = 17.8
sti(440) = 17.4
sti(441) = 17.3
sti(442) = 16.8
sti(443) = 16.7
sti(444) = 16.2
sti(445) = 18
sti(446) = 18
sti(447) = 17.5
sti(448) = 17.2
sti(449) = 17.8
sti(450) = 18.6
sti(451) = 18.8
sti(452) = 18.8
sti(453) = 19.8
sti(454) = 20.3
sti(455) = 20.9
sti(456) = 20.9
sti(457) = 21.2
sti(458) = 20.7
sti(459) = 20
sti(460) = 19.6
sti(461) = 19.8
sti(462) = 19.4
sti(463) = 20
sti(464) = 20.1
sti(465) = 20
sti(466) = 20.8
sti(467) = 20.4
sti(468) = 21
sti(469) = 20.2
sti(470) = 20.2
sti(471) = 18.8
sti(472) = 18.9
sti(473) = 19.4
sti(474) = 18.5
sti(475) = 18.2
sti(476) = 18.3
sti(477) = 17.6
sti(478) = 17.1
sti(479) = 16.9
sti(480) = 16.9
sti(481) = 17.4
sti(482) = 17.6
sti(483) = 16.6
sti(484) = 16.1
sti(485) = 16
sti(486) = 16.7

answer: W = -0.145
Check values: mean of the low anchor 23.7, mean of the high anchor 18.6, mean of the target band 24.6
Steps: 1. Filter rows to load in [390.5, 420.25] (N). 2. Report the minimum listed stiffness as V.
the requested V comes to 16.5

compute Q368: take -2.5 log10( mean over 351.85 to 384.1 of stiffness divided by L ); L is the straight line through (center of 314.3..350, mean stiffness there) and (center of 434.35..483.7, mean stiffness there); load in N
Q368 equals 0.12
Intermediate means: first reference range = 22.5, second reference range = 18.7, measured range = 19.2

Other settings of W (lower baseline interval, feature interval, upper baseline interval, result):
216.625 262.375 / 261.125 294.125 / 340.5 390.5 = -0.166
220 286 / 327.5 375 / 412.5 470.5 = 0.052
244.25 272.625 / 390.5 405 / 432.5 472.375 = 0.178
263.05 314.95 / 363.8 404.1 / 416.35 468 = 0.192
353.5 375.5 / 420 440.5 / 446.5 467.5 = 0.039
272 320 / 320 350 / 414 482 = 0.076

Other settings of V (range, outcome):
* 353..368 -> 17.6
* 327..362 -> 19.8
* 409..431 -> 18.2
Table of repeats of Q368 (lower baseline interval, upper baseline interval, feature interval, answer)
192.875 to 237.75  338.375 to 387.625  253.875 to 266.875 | -0.11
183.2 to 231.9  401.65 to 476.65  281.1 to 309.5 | -0.18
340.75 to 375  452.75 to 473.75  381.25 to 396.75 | 0.13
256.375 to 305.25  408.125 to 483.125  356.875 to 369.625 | 0.16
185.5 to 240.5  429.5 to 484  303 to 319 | -0.15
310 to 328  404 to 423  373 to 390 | 0.14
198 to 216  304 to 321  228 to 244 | 0.12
